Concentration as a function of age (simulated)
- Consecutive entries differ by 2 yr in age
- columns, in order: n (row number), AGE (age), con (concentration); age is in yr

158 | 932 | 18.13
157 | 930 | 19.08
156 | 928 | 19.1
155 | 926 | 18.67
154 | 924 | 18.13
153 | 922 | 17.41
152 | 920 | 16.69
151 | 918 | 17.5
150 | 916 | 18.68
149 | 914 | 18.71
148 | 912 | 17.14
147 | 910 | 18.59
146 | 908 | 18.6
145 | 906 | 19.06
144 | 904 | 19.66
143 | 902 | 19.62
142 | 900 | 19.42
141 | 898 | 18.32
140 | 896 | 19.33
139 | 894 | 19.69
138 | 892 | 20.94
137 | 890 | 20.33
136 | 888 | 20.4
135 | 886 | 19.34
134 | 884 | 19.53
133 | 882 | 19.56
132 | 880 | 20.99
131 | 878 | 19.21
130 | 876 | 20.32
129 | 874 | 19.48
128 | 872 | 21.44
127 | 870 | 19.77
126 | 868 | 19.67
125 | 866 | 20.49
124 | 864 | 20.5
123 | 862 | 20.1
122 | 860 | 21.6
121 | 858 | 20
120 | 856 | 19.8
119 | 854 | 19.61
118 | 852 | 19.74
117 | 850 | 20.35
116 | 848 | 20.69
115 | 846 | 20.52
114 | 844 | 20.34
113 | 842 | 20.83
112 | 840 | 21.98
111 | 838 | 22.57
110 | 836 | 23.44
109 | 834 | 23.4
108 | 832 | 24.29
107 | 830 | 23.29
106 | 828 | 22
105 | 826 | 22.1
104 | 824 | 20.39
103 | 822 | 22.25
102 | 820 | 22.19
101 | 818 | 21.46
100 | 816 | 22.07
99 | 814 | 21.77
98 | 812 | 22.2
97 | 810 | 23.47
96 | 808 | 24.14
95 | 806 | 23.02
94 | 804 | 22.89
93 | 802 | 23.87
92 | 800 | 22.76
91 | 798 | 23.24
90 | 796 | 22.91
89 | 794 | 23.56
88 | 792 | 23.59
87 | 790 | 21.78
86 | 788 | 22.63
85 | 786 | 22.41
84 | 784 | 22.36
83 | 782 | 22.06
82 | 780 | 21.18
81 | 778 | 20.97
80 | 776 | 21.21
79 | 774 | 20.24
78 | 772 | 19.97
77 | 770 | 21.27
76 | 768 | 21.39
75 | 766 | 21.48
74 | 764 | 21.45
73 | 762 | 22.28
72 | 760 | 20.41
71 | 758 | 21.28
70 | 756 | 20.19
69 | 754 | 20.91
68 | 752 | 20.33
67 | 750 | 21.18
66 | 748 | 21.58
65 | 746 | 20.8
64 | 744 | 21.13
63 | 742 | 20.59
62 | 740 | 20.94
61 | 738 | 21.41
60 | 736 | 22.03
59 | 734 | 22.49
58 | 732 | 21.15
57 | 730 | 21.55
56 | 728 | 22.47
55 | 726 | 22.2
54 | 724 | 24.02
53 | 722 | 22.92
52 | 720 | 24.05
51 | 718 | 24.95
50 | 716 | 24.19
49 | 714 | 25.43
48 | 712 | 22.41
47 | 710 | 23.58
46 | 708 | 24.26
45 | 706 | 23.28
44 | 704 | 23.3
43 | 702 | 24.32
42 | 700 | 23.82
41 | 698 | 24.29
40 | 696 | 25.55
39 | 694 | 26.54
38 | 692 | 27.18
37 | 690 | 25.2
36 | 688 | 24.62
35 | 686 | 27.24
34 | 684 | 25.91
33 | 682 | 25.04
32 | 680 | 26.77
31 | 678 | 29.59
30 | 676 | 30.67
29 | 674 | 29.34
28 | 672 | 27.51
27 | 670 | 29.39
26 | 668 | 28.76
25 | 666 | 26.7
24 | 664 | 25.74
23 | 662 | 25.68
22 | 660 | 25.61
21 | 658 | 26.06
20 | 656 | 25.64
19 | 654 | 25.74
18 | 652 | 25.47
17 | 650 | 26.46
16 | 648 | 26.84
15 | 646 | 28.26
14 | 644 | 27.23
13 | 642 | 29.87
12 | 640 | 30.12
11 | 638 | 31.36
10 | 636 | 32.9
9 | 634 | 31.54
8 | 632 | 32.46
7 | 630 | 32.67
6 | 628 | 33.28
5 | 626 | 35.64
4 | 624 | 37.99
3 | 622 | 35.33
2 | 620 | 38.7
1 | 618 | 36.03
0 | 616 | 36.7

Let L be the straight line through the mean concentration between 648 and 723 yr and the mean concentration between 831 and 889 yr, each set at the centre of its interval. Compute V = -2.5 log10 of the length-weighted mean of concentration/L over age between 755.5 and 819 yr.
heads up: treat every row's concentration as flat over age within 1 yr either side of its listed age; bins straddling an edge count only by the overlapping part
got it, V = 0.03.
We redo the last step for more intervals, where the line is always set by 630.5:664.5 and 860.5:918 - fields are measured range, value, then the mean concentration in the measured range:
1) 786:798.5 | 0.01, 22.9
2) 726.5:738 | 0.15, 21.9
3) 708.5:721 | 0.07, 24.1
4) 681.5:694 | 0.03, 26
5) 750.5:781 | 0.14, 21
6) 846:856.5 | 0.04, 20.1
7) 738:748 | 0.18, 21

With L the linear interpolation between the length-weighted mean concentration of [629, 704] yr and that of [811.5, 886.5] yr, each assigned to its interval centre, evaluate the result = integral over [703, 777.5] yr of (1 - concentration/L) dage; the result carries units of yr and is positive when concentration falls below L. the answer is 8.6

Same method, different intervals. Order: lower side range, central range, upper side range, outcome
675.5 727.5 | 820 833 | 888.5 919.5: -0.7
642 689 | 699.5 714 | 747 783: 0.5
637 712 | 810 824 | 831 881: 0.1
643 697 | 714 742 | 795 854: 2.7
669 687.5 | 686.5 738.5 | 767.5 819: 4.8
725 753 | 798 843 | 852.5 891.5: -4.3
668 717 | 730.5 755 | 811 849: 3.2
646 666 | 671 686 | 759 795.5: -1.5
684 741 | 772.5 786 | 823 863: 0.7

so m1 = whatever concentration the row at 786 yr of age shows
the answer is 22.41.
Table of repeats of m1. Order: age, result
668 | 28.76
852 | 19.74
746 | 20.8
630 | 32.67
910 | 18.59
